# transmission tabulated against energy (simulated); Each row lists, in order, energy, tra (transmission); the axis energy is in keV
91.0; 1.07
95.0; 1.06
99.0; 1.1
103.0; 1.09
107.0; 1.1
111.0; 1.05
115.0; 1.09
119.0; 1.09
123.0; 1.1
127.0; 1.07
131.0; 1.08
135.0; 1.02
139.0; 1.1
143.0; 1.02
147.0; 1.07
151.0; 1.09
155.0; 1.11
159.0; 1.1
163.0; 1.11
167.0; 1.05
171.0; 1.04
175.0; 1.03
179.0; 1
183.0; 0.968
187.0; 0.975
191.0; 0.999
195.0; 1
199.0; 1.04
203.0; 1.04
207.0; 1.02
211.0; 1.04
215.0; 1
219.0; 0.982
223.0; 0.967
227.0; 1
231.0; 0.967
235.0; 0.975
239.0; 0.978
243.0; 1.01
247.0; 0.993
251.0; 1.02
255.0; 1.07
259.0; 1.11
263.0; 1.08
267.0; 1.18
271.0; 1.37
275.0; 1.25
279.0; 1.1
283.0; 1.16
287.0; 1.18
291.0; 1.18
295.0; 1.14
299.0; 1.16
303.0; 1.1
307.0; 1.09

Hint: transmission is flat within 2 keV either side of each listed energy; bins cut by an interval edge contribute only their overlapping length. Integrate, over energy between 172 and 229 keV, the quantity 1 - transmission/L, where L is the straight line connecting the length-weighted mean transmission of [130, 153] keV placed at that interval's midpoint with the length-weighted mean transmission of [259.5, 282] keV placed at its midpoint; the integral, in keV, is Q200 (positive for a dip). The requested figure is 5.8 keV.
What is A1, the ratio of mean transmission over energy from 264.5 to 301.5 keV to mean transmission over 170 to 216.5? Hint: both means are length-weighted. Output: 1.17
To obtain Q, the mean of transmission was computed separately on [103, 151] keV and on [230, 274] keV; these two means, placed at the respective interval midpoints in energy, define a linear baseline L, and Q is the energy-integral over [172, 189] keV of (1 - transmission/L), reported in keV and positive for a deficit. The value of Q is 1.23 keV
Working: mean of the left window 1.07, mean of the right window 1.07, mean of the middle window 0.996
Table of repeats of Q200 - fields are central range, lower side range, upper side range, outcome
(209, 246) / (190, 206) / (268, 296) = 3.14 keV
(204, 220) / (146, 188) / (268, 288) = 1.46 keV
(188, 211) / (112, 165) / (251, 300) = 1.98 keV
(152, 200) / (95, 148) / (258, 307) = 3.00 keV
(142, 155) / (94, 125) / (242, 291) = 0.31 keV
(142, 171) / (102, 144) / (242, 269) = -0.14 keV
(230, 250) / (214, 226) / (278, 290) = 0.94 keV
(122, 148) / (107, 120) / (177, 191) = -0.35 keV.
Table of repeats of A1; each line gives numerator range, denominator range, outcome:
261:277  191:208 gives 1.19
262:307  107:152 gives 1.09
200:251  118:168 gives 0.93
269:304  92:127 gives 1.09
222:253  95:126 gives 0.91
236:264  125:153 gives 0.97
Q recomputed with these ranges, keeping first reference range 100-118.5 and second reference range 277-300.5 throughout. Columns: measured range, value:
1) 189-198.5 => 0.94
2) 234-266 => 2.88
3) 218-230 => 1.56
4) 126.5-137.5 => 0.36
